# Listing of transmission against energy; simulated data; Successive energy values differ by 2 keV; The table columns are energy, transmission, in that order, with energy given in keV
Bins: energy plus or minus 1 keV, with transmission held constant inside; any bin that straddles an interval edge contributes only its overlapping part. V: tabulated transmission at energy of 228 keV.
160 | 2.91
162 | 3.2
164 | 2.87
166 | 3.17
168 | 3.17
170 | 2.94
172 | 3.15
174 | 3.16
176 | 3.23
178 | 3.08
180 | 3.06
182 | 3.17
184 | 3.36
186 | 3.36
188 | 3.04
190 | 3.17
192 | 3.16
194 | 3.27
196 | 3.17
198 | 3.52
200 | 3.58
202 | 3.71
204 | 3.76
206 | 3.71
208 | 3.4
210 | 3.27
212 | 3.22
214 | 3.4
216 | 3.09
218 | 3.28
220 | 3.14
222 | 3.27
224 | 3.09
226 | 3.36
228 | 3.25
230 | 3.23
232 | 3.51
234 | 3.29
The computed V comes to 3.25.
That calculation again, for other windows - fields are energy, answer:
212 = 3.22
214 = 3.4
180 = 3.06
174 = 3.16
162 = 3.2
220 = 3.14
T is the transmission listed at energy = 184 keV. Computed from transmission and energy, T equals 3.36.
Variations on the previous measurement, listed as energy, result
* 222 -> 3.27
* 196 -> 3.17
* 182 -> 3.17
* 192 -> 3.16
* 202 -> 3.71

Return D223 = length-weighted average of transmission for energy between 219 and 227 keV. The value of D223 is 3.21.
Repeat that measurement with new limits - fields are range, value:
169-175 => 3.08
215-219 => 3.18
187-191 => 3.1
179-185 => 3.2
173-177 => 3.2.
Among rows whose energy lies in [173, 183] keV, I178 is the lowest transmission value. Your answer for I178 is 3.06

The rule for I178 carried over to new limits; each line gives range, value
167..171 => 2.94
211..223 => 3.09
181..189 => 3.04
